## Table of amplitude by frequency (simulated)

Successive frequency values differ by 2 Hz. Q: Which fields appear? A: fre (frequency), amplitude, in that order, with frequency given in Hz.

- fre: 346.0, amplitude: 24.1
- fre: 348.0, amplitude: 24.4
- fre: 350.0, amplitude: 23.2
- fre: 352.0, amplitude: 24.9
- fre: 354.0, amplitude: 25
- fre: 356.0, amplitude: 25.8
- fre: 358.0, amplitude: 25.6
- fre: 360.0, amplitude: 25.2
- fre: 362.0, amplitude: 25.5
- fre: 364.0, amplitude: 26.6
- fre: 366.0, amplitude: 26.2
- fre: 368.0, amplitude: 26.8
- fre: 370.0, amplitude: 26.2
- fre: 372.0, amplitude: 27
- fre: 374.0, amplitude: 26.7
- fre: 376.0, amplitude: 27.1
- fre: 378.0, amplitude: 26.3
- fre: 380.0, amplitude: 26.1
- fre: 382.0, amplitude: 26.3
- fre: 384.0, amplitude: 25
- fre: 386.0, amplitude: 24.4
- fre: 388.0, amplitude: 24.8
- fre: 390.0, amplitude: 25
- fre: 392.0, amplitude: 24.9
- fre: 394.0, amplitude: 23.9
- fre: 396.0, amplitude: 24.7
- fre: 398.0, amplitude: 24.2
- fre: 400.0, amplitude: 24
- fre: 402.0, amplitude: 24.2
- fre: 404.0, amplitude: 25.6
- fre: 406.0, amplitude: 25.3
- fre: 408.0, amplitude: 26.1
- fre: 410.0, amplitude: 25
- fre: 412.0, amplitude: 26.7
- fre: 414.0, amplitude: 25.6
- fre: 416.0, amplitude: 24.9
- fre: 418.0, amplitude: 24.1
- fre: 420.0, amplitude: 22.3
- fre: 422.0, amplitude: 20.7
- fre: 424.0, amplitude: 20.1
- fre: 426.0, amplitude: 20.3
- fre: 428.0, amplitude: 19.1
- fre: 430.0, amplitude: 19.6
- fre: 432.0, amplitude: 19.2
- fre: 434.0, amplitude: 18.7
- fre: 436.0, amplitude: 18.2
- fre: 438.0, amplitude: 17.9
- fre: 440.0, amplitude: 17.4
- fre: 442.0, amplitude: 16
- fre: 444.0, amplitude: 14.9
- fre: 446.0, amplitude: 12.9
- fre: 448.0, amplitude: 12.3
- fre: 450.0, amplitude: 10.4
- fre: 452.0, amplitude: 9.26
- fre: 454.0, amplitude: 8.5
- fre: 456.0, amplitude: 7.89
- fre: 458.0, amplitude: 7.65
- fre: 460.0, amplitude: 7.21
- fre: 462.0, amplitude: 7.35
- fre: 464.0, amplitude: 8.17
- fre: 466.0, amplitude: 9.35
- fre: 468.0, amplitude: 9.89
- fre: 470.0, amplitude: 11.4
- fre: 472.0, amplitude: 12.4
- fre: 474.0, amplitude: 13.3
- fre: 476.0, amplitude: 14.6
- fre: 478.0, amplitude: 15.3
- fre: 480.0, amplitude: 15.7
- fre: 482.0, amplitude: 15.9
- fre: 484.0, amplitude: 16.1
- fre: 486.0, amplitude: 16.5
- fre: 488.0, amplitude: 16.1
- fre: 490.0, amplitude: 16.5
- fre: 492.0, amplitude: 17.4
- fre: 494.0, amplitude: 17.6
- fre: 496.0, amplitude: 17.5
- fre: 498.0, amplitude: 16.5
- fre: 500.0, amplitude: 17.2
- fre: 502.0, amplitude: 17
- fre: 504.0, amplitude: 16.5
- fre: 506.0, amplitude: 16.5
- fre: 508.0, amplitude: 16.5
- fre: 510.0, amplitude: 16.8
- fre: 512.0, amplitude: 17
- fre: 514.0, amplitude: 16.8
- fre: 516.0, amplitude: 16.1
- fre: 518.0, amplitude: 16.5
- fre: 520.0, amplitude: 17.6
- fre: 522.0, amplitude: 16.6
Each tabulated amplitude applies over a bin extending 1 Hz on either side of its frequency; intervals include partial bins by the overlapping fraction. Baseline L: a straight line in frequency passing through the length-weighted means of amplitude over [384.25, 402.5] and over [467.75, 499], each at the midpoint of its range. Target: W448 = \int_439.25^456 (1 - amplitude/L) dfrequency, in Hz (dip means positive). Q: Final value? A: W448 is 5.9 Hz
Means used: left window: 24.5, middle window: 12.3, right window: 15.3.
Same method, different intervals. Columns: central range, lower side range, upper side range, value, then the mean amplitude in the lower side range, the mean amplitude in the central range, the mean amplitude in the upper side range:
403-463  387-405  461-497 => 7.97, 24.6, 17.7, 13.9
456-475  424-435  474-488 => 8.09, 19.4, 9.54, 15.5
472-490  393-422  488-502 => 2.85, 24.6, 15.3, 17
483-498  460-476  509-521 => -3.76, 10.3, 16.8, 16.8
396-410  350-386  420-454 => -2.47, 25.9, 24.9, 16.6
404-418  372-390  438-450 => -3.43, 25.9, 25.5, 14.6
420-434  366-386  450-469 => -4.13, 26.3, 19.9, 8.47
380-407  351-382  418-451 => -2.52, 26.1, 24.8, 17.7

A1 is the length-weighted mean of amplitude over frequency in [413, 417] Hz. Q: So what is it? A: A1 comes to 25.2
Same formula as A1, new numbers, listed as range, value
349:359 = 24.9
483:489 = 16.2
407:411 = 25.6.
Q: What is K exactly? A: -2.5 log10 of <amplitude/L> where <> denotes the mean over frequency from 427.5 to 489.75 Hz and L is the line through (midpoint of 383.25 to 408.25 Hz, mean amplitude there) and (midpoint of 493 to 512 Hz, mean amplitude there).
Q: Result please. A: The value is 0.432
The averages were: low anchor 24.7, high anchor 16.9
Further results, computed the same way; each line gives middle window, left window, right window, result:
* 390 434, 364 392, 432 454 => -0.16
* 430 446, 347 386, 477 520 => 0.20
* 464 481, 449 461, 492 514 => -0.07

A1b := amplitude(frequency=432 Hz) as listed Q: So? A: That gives 19.2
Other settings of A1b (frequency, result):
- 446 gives 12.9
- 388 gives 24.8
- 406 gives 25.3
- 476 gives 14.6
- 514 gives 16.8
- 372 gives 27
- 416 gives 24.9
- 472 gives 12.4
